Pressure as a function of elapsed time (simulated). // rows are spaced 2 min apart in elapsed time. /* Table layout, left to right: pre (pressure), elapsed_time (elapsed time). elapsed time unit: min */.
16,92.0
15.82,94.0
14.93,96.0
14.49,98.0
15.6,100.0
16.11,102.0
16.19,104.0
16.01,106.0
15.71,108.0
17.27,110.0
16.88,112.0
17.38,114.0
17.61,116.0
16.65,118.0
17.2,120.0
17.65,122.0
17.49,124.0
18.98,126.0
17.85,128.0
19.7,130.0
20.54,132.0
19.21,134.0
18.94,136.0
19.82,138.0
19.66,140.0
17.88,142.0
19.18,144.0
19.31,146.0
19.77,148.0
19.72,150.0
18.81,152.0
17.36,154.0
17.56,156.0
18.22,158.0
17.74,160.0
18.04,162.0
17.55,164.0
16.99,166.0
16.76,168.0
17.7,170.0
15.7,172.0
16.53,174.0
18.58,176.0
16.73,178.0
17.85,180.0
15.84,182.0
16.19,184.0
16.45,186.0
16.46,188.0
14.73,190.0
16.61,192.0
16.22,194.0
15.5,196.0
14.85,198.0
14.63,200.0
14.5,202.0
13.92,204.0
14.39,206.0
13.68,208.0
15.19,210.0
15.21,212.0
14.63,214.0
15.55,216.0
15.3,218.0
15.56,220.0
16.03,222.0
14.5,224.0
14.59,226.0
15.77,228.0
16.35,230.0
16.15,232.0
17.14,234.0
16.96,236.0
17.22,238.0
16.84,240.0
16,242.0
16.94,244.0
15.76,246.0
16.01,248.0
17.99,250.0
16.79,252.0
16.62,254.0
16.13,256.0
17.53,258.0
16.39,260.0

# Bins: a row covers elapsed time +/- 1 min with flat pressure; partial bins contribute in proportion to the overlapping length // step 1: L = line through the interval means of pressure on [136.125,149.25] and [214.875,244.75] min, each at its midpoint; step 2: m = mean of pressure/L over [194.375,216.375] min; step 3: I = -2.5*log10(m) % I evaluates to 0.15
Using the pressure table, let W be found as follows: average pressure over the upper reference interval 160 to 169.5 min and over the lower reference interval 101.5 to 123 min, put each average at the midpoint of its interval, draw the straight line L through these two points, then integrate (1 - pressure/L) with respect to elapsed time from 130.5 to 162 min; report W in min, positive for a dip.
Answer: -3.1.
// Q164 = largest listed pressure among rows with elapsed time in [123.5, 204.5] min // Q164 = 20.54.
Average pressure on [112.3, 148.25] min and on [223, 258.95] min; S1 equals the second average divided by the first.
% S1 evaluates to 0.9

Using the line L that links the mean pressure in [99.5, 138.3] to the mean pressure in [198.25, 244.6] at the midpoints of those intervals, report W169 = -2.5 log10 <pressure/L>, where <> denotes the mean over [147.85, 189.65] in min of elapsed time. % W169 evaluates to -0.05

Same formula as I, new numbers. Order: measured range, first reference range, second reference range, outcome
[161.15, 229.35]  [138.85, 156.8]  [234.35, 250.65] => 0.13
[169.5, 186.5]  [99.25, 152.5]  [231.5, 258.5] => 0.04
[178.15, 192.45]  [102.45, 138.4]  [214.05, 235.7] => 0.01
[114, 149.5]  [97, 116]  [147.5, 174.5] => -0.10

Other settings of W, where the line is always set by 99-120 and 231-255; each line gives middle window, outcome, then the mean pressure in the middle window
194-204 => 1.0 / 14.9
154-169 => -0.8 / 17.5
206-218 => 1.3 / 14.9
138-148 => -1.5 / 19.2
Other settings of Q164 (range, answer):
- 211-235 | 17.14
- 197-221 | 15.56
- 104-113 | 17.27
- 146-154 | 19.77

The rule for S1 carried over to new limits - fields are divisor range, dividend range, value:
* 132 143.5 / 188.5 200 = 0.81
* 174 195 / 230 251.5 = 1.01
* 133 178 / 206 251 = 0.87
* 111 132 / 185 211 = 0.85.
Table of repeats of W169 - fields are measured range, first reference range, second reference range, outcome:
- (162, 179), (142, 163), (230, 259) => 0.06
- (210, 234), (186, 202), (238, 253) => 0.05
